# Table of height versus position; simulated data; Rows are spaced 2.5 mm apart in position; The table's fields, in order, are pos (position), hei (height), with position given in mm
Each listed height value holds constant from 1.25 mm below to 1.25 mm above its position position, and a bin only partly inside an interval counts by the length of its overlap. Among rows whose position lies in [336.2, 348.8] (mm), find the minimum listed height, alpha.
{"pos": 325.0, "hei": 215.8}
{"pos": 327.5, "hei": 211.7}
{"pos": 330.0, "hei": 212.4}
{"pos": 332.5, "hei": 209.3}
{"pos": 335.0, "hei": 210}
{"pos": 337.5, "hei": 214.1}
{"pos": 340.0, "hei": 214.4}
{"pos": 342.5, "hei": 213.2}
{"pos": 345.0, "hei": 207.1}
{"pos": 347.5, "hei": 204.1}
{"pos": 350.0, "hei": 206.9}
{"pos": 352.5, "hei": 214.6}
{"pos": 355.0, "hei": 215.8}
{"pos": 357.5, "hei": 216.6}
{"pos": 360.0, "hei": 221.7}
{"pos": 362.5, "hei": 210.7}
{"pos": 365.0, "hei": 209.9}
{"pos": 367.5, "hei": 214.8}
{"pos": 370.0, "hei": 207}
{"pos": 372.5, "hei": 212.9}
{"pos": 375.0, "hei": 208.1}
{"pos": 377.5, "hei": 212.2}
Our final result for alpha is 204.1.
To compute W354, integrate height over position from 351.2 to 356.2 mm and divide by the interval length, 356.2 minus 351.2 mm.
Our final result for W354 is 215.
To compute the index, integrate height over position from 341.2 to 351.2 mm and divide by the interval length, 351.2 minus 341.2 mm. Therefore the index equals 208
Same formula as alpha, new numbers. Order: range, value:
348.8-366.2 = 206.9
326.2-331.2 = 211.7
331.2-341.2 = 209.3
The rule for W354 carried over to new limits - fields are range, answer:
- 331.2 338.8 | 211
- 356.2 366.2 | 215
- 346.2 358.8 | 212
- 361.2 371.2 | 211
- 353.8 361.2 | 218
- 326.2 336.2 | 211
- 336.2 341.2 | 214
